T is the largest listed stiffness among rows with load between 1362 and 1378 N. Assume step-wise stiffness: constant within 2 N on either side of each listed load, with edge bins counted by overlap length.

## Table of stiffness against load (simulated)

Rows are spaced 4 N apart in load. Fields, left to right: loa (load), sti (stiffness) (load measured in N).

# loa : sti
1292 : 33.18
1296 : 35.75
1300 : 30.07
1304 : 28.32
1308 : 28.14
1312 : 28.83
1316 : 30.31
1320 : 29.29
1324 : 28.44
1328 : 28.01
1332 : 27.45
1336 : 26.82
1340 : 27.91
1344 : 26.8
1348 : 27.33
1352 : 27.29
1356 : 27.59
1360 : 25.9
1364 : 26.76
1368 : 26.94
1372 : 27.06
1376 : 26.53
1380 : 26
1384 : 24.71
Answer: 27.06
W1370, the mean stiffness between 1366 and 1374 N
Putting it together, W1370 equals 27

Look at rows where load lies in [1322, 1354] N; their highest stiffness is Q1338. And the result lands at 28.44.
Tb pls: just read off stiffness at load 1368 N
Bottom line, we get 26.94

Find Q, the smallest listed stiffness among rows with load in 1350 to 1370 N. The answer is 25.9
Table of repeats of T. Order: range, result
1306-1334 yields 30.31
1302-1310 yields 28.32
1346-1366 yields 27.59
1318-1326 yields 29.29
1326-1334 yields 28.01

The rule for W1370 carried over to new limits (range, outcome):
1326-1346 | 27.4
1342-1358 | 27.3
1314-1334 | 28.7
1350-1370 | 26.9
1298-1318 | 29.1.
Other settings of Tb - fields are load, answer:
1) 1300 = 30.07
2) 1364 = 26.76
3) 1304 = 28.32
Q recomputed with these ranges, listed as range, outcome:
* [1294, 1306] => 28.32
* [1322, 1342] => 26.82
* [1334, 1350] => 26.8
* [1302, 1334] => 27.45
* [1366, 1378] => 26.53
